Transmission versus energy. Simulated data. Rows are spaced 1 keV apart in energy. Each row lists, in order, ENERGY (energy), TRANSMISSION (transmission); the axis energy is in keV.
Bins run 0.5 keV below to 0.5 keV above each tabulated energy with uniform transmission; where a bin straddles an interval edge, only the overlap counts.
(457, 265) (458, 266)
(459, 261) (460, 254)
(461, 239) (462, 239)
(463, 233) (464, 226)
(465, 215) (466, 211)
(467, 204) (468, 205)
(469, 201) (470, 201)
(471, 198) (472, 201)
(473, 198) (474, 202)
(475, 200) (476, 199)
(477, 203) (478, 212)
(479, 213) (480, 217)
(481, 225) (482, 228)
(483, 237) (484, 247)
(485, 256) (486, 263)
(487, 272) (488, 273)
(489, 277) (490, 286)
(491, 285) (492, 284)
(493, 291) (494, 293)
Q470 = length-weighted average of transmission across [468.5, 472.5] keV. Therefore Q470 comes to 200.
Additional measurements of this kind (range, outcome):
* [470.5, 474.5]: 200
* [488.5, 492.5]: 283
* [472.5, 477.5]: 200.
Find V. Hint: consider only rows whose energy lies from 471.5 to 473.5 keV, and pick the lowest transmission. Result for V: 198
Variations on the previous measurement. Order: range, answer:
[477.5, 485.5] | 212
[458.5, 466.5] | 211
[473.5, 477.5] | 199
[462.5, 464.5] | 226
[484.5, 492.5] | 256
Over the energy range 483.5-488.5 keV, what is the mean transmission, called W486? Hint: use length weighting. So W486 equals 262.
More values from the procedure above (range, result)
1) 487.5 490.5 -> 279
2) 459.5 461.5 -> 246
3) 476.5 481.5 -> 214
